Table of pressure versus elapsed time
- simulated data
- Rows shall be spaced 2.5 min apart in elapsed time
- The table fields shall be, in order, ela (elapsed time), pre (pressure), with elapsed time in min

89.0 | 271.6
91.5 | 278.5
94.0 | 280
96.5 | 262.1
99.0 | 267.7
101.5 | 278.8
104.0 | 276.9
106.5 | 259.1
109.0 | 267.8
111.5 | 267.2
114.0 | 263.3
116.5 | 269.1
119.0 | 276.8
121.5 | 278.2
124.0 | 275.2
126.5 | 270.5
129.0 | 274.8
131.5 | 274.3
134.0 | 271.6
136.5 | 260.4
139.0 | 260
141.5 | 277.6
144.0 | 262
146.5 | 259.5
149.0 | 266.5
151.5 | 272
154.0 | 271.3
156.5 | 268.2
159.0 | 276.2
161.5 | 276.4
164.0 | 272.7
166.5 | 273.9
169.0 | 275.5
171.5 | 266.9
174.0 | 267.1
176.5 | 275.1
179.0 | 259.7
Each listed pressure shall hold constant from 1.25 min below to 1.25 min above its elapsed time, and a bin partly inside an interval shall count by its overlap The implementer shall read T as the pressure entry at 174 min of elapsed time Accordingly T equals 267.1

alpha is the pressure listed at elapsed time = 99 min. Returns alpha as 267.7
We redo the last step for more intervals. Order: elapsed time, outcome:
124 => 275.2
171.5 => 266.9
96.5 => 262.1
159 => 276.2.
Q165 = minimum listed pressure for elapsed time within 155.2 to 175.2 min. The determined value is 266.9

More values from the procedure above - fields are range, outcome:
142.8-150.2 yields 259.5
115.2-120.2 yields 269.1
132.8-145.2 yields 260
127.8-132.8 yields 274.3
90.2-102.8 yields 262.1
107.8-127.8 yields 263.3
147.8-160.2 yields 266.5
